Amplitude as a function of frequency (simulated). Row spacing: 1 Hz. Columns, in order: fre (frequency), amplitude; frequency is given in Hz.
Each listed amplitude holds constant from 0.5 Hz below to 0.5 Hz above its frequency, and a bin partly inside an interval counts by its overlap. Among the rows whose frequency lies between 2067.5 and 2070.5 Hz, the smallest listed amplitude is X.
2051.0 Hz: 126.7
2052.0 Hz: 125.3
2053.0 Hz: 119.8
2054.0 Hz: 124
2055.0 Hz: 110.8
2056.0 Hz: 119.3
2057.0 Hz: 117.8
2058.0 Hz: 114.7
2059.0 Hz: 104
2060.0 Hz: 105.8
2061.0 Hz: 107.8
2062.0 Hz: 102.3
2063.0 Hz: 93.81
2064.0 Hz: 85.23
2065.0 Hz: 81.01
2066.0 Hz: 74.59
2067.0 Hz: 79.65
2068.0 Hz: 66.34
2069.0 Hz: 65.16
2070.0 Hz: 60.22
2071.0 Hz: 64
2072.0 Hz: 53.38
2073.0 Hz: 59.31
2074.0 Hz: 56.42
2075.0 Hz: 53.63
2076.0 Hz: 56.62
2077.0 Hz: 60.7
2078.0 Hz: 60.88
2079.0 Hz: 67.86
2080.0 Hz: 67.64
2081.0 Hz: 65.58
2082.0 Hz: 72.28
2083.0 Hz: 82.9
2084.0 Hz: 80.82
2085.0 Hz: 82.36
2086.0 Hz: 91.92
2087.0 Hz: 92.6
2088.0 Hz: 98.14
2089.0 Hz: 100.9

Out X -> 60.22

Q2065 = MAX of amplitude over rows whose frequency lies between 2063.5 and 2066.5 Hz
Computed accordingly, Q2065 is 85.23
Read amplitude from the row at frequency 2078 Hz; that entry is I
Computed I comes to 60.88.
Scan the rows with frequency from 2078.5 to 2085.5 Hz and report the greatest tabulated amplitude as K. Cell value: 82.9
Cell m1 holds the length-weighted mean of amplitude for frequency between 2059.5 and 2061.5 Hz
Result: 107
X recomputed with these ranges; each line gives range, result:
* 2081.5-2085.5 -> 72.28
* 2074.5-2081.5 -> 53.63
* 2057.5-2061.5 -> 104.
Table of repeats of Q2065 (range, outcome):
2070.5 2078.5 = 64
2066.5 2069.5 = 79.65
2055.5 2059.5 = 119.3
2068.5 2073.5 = 65.16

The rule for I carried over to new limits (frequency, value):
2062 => 102.3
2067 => 79.65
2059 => 104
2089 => 100.9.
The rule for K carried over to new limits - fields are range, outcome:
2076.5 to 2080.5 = 67.86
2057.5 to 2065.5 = 114.7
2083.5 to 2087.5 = 92.6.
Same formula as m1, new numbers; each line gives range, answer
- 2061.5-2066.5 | 87.4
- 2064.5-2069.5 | 73.3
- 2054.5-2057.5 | 116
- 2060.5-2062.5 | 105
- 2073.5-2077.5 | 56.8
